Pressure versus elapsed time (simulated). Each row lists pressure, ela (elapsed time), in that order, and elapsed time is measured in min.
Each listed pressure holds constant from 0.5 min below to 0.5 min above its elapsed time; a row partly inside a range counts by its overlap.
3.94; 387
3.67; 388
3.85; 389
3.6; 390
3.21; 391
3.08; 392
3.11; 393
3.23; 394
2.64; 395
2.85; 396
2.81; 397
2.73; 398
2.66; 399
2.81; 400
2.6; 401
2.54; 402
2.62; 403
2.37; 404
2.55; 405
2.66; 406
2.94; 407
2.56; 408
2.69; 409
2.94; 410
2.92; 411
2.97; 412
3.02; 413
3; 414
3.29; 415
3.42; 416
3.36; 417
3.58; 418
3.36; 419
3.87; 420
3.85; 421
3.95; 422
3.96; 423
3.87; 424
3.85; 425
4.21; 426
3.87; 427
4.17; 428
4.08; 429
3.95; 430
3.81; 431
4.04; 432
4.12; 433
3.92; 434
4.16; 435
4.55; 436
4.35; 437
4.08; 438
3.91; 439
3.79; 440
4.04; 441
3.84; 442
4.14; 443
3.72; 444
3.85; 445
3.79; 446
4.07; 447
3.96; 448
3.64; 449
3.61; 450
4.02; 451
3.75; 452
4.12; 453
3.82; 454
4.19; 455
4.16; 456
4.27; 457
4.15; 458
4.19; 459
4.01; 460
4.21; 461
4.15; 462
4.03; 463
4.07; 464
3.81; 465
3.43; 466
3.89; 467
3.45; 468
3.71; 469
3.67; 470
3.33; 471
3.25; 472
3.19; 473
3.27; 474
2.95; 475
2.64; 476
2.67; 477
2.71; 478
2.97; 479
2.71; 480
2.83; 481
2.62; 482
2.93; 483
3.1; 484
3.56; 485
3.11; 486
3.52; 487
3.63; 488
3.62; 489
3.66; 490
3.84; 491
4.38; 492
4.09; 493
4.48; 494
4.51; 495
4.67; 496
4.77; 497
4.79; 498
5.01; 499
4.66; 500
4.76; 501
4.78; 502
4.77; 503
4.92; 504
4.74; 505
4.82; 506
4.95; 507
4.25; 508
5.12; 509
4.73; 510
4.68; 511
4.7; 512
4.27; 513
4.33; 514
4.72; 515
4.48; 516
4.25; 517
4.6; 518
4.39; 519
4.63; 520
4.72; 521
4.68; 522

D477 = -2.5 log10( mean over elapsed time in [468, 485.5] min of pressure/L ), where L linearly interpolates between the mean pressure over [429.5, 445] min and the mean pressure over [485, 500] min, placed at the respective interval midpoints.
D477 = 0.31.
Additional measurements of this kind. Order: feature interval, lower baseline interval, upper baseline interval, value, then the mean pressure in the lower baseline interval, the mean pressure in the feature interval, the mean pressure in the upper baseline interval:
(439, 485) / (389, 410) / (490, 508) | 0.084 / 2.84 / 3.62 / 4.61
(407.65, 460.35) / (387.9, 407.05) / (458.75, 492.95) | -0.196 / 2.91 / 3.79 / 3.45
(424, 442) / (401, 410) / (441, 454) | -0.174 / 2.63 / 4.04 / 3.88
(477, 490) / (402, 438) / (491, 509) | 0.382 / 3.5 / 3.11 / 4.66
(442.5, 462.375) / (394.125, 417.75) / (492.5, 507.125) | -0.063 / 2.84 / 3.99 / 4.71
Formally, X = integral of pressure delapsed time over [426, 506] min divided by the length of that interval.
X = 3.88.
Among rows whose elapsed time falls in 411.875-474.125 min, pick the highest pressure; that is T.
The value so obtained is 4.55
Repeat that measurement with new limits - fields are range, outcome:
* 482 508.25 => 5.01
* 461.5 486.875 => 4.15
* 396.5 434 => 4.21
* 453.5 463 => 4.27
